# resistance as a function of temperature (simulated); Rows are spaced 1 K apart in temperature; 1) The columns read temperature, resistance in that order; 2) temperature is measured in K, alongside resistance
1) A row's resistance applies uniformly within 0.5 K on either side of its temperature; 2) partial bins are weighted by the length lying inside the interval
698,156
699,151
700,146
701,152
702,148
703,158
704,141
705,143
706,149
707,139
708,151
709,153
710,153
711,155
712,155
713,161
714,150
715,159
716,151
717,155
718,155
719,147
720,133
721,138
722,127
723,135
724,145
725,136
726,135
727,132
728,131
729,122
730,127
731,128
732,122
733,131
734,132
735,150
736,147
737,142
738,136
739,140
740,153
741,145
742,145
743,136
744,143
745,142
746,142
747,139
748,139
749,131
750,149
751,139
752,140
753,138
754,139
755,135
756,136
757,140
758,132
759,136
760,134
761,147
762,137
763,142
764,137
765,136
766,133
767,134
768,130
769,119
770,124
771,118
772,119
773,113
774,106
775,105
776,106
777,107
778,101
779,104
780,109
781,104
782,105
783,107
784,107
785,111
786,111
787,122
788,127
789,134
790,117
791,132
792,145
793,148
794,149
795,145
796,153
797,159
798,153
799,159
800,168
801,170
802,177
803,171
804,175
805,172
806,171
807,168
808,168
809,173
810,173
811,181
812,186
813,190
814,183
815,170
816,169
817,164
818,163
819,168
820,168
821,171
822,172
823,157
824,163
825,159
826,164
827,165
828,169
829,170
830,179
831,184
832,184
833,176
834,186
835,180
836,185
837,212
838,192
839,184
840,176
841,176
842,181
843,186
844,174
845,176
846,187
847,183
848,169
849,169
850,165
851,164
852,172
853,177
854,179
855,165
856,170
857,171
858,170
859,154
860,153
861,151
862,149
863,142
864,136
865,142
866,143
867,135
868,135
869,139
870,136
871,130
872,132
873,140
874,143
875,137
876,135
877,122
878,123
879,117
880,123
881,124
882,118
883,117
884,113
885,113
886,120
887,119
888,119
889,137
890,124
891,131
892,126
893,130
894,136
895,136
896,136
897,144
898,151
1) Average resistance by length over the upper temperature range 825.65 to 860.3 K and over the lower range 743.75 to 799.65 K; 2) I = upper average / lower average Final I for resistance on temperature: 1.4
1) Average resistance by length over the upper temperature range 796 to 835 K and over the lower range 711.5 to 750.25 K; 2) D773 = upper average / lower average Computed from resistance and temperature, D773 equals 1.22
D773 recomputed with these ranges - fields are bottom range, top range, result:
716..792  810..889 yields 1.21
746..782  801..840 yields 1.37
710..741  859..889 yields 0.93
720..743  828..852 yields 1.32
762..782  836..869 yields 1.41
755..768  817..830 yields 1.22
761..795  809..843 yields 1.44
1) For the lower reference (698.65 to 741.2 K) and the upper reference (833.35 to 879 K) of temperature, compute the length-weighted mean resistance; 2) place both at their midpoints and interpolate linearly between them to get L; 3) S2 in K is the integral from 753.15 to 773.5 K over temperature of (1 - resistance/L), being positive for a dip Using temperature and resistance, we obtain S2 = 2.2 K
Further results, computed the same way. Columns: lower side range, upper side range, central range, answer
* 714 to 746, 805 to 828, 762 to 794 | 7.4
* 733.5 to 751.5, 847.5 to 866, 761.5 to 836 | 1.4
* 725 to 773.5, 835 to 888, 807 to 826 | -3.3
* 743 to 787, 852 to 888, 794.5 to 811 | -4.5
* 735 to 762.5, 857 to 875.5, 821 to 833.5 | -2.4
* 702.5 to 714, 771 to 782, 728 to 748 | -0.9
